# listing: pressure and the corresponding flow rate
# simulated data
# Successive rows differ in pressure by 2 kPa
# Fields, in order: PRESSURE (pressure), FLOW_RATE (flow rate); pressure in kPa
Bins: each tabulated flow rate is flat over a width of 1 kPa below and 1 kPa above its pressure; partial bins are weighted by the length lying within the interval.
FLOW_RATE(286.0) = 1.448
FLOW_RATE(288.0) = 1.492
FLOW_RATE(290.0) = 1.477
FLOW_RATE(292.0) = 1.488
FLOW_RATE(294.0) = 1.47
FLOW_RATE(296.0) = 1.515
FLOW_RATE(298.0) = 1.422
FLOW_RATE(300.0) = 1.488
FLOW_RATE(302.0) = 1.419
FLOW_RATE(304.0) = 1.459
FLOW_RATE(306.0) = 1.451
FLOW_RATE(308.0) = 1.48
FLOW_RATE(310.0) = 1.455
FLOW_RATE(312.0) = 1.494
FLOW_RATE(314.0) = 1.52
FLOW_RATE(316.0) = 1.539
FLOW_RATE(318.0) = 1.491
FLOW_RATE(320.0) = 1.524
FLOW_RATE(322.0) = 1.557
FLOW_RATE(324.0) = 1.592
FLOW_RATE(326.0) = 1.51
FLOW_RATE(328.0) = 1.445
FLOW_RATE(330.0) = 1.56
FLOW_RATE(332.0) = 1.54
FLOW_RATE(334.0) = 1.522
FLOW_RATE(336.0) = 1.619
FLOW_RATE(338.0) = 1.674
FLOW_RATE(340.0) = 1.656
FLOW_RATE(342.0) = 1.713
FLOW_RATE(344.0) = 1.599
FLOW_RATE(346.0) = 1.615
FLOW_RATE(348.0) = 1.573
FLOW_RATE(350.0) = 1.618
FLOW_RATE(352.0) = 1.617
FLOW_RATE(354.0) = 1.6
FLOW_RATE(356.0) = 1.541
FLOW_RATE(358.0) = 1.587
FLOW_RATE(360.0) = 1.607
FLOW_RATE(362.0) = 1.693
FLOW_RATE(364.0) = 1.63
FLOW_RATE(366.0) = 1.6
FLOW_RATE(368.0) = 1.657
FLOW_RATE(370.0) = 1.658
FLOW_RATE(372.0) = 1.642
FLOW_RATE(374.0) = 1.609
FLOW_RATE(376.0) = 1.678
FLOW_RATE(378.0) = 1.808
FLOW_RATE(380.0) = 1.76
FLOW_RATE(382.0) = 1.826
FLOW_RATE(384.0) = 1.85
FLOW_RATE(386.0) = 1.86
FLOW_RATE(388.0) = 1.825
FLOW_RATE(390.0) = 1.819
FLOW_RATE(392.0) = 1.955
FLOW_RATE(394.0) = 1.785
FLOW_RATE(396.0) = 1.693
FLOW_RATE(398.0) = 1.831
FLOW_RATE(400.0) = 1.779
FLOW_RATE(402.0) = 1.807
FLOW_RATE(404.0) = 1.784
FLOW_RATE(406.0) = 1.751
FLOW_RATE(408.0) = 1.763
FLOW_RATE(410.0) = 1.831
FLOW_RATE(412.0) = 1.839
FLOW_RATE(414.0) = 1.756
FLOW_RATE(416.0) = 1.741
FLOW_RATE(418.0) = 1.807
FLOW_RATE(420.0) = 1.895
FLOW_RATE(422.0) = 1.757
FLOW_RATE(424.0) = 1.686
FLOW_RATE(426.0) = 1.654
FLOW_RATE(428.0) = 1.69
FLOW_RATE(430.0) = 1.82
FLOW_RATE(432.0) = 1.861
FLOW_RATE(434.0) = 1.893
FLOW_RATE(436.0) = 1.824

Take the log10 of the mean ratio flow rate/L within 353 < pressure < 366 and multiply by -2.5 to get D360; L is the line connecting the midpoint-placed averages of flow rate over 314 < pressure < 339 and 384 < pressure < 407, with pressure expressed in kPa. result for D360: 0.042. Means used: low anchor 1.55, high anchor 1.81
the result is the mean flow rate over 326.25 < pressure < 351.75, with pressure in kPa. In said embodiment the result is 1.59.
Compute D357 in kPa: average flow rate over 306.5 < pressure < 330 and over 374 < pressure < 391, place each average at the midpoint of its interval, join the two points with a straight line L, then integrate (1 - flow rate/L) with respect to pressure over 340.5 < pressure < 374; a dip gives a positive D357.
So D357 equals 1.2 kPa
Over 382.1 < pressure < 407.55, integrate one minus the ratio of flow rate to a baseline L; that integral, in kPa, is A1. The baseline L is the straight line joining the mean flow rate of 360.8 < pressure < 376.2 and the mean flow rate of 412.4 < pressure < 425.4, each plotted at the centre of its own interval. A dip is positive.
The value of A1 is -1.49 kPa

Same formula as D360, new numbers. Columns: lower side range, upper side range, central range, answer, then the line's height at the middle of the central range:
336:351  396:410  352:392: 0.00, 1.71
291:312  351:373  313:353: -0.02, 1.55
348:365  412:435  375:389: -0.08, 1.67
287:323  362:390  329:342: -0.01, 1.59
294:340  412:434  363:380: -0.01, 1.65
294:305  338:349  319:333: 0.02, 1.57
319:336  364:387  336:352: -0.02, 1.6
